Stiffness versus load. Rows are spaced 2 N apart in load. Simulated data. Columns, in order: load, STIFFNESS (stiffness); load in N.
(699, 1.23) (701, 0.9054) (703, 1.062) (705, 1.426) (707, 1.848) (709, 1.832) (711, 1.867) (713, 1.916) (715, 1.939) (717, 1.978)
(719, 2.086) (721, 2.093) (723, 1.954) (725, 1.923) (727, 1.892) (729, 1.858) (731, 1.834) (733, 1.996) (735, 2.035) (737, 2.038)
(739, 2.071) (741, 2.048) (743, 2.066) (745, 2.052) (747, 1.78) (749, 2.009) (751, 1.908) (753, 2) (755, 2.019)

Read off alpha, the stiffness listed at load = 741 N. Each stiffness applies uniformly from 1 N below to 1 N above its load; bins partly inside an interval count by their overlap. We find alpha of 2.048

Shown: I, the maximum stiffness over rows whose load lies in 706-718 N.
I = 1.978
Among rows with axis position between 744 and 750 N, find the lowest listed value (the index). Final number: 1.78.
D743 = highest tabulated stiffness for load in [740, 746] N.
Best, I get 2.066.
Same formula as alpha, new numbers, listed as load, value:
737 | 2.038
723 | 1.954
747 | 1.78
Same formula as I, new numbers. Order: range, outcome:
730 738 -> 2.038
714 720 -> 2.086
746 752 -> 2.009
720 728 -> 2.093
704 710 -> 1.848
